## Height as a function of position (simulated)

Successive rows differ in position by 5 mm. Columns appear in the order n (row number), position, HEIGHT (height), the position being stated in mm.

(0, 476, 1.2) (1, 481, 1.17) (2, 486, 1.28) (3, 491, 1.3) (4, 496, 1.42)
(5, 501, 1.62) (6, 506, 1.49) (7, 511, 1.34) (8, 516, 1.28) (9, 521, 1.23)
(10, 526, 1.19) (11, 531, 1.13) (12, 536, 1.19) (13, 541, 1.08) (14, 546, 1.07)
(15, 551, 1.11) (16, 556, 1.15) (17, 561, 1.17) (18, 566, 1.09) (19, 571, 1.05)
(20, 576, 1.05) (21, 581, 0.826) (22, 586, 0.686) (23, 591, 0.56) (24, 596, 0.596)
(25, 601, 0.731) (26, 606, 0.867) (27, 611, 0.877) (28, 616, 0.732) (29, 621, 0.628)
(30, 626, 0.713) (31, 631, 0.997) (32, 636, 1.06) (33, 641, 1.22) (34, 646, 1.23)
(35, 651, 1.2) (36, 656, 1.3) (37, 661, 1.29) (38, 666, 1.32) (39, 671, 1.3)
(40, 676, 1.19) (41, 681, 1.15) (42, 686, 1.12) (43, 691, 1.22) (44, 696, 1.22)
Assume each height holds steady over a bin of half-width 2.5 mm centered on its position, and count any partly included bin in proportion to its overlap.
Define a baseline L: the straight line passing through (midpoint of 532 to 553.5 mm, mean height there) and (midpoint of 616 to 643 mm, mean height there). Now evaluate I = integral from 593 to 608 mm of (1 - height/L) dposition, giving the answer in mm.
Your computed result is 3.8 mm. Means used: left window 1.11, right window 0.9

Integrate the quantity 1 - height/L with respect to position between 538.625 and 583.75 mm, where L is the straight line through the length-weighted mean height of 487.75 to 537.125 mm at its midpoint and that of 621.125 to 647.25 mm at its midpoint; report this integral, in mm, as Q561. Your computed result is 4.9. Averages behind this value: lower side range 1.32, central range 1.06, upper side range 0.997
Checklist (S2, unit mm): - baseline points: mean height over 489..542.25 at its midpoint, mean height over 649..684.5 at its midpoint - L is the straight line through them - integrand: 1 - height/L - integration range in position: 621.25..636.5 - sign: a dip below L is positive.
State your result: 4.8 mm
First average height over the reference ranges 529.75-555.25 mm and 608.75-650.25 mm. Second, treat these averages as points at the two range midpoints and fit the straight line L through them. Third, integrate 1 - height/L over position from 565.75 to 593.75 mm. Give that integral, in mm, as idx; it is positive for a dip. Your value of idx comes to 5.07 mm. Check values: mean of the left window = 1.12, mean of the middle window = 0.857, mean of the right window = 0.944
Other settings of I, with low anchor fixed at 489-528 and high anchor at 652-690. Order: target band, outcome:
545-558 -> 2.11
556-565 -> 1.16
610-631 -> 8.51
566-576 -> 1.93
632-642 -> 1.23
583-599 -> 8.31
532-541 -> 1.28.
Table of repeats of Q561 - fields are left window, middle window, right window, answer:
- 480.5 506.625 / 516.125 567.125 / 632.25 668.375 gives 7.20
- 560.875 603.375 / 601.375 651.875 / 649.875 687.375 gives 5.72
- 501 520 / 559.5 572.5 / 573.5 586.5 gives -1.57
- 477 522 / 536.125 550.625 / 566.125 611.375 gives -0.17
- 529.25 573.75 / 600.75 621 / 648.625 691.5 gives 6.65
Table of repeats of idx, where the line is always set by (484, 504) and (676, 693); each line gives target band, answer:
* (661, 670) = -0.9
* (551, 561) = 1.4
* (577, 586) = 3.3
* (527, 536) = 1.4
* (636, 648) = 0.3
